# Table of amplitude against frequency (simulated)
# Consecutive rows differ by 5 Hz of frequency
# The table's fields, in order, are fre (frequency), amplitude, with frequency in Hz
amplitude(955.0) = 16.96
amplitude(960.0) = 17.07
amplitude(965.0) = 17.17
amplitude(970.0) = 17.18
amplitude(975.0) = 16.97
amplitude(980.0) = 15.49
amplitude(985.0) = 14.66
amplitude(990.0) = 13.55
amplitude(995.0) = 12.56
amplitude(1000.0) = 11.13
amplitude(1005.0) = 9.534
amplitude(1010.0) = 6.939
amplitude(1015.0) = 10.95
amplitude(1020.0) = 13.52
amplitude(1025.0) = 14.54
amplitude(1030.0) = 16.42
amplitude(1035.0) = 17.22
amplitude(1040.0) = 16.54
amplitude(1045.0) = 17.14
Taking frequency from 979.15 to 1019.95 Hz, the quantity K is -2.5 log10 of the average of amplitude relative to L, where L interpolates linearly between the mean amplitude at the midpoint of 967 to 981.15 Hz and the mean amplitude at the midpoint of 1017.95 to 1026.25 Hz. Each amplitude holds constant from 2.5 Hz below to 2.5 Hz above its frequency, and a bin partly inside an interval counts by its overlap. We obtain 0.282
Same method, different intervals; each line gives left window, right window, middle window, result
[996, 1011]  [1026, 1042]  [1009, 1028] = 0.11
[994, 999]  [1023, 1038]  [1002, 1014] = 0.47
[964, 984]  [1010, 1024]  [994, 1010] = 0.28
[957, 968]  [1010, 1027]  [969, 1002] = 0.05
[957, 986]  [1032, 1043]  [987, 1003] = 0.32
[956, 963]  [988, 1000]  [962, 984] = -0.09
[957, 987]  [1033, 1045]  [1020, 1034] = 0.10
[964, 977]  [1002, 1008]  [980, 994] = -0.06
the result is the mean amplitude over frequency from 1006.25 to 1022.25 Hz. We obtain 10.3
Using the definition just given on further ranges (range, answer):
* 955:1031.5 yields 13.9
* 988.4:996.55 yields 13.1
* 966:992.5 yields 15.7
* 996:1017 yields 9.82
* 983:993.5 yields 13.9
